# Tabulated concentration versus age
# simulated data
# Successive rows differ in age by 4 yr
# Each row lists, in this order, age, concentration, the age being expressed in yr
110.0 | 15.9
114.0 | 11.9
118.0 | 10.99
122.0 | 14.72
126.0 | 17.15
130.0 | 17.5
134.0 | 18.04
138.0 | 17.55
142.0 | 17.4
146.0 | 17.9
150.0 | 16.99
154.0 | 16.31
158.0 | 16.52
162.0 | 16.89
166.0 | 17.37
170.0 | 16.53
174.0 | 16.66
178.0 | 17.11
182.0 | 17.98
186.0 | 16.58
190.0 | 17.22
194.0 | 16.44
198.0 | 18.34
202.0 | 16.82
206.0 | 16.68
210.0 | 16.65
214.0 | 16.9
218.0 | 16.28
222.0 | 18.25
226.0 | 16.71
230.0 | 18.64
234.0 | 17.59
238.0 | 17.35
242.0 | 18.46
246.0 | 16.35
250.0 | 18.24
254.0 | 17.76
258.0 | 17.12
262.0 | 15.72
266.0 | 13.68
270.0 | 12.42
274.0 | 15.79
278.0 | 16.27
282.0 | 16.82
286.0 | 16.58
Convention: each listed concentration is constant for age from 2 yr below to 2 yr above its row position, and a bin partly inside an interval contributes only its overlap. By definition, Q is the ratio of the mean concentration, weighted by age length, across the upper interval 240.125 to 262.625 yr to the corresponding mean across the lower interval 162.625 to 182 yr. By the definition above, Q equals 1.02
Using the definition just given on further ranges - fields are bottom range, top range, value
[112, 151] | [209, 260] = 1.09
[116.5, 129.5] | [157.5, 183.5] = 1.15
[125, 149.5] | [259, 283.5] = 0.86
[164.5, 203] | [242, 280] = 0.94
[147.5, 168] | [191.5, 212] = 1.01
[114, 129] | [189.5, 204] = 1.21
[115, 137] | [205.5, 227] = 1.09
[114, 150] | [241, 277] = 1.00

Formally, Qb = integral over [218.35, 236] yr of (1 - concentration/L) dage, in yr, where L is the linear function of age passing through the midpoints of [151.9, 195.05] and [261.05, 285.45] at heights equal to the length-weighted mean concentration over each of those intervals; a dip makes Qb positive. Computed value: -1.9 yr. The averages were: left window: 16.9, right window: 15.2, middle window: 17.7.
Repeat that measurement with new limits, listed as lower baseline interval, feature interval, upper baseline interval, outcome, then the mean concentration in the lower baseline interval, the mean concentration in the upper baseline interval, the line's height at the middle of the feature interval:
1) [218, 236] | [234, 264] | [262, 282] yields -1.9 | 17.6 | 14.9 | 16.3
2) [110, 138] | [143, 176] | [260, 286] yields -3.5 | 15.3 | 15.2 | 15.3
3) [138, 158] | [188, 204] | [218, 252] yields 0.2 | 17.1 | 17.6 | 17.4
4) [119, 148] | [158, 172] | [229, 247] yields 0.3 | 17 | 17.7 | 17.2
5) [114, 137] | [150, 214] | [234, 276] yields -4.5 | 15.4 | 16.4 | 15.8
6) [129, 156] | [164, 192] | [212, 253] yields 0.6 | 17.4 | 17.5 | 17.4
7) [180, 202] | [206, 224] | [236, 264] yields 0.3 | 17.3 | 17.3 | 17.3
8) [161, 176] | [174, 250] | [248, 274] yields -4.1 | 16.9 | 15.8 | 16.4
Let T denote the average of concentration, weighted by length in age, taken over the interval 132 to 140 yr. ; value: 17.8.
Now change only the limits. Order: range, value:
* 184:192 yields 16.9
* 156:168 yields 16.9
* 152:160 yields 16.4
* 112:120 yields 11.4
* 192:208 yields 17.1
